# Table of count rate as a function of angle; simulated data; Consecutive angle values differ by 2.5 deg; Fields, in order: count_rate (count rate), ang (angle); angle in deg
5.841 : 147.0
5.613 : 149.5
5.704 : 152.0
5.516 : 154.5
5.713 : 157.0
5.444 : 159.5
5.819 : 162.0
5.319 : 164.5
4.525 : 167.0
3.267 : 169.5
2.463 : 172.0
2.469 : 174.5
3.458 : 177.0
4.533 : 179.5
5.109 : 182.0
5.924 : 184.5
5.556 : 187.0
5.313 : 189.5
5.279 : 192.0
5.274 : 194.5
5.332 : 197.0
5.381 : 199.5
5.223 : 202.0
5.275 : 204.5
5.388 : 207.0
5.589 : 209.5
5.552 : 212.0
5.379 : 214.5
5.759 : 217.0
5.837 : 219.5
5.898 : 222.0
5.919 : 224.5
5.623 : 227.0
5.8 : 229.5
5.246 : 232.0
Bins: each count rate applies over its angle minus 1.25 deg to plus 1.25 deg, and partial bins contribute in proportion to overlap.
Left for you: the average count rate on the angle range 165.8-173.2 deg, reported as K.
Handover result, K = 3.42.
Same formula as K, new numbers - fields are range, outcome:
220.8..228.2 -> 5.81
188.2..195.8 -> 5.29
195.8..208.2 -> 5.32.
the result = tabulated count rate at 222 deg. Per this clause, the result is 5.898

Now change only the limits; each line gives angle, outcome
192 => 5.279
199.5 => 5.381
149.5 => 5.613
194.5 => 5.274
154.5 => 5.516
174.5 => 2.469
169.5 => 3.267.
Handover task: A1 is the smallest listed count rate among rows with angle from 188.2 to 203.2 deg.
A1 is 5.223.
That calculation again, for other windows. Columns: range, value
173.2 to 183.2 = 2.469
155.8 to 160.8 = 5.444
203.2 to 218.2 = 5.275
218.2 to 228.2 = 5.623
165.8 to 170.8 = 3.267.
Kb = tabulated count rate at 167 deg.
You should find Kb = 4.525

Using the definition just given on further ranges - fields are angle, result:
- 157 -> 5.713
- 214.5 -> 5.379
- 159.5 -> 5.444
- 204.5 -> 5.275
